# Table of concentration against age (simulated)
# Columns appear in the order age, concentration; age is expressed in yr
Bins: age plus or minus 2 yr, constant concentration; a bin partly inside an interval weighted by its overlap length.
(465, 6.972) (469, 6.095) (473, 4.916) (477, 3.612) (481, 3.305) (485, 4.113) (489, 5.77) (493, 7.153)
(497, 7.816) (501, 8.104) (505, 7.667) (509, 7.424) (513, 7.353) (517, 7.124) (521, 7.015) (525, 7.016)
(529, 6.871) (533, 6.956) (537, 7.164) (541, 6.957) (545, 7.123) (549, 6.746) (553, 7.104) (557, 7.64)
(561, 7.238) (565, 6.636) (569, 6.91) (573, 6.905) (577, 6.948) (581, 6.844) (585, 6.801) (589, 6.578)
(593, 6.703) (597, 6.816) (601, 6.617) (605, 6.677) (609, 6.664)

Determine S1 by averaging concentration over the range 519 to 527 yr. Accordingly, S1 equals 7.02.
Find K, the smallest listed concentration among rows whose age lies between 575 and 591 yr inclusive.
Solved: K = 6.578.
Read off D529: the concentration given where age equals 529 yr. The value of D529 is 6.871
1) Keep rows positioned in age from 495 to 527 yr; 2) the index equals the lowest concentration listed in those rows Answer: 7.015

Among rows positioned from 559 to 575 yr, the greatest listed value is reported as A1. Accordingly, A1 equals 7.238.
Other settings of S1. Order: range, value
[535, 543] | 7.06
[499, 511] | 7.73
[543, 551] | 6.93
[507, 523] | 7.23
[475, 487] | 3.68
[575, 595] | 6.77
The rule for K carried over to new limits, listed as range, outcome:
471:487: 3.305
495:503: 7.816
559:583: 6.636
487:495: 5.77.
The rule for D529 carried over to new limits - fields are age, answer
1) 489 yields 5.77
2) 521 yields 7.015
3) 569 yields 6.91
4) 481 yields 3.305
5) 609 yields 6.664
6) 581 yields 6.844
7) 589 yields 6.578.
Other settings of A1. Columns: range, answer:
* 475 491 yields 5.77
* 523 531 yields 7.016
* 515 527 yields 7.124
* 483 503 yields 8.104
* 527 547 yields 7.164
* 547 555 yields 7.104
